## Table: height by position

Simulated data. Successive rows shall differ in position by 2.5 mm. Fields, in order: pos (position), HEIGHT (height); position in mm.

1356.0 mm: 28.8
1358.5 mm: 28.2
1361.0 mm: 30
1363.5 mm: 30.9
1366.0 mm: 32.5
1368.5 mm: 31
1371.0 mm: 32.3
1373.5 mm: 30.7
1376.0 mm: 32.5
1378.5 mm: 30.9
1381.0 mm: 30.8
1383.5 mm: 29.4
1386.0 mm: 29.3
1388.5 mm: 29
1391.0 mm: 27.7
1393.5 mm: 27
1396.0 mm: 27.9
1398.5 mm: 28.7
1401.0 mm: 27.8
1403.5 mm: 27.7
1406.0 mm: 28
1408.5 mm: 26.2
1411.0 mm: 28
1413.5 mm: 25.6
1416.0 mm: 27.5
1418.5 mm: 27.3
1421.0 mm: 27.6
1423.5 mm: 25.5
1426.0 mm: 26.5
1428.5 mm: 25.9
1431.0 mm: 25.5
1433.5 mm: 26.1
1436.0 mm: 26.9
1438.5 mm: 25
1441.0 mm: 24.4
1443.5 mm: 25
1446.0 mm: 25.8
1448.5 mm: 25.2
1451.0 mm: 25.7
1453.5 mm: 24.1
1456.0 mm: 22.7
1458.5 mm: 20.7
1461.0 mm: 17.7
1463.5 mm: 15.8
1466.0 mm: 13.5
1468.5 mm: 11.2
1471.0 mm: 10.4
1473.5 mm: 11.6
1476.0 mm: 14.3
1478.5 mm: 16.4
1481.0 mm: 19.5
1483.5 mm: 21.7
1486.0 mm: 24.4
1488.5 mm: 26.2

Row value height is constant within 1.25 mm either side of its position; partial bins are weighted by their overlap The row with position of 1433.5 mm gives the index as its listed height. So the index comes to 26.1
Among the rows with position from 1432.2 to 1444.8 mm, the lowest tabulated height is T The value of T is 24.4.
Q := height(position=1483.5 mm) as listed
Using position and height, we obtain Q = 21.7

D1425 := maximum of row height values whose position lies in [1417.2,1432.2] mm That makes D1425 27.6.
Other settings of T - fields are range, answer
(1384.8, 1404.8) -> 27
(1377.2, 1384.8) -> 29.4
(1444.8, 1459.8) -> 20.7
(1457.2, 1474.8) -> 10.4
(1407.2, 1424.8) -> 25.5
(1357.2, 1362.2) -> 28.2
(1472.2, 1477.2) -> 11.6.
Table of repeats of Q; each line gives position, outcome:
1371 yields 32.3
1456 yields 22.7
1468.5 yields 11.2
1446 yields 25.8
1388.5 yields 29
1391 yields 27.7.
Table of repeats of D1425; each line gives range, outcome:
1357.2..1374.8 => 32.5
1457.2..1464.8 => 20.7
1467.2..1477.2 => 14.3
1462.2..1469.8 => 15.8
